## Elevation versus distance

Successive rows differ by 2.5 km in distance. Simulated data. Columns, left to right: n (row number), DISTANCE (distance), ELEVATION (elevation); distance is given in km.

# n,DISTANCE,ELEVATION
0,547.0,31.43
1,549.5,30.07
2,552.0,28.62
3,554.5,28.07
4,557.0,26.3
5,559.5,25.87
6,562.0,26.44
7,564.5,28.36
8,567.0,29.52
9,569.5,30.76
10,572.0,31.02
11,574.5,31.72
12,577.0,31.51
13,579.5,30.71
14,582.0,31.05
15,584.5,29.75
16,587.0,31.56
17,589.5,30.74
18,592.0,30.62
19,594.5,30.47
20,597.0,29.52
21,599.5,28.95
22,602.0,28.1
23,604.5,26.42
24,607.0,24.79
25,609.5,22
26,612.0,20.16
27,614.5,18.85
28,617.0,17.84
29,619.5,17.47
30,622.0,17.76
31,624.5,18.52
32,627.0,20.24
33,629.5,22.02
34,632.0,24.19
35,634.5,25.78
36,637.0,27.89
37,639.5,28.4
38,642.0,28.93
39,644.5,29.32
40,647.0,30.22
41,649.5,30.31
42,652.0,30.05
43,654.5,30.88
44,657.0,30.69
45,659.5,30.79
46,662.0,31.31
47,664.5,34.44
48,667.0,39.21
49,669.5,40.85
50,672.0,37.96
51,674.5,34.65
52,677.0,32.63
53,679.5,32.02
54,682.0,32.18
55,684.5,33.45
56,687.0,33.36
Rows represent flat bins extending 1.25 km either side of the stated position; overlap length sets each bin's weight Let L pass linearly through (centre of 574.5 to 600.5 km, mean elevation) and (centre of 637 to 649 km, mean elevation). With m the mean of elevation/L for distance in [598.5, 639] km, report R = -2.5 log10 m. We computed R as 0.30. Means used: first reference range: 30.6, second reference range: 29.1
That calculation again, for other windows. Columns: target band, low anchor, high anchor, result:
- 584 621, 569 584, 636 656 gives 0.188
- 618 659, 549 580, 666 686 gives 0.276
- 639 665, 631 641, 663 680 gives 0.015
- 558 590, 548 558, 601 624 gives -0.159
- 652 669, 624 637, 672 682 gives -0.110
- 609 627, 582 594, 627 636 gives 0.337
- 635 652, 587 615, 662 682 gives 0.104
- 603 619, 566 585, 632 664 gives 0.363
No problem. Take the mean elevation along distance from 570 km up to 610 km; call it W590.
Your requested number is 29.5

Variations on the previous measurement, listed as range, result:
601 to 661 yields 25.1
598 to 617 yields 23.8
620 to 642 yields 23.2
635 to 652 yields 29.1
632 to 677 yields 31.7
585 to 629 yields 24.4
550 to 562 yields 27.3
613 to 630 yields 18.8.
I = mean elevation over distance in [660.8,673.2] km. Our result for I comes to 36.8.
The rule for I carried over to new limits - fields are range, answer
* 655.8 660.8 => 30.7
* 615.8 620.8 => 17.7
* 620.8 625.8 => 18.2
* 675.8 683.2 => 32.3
